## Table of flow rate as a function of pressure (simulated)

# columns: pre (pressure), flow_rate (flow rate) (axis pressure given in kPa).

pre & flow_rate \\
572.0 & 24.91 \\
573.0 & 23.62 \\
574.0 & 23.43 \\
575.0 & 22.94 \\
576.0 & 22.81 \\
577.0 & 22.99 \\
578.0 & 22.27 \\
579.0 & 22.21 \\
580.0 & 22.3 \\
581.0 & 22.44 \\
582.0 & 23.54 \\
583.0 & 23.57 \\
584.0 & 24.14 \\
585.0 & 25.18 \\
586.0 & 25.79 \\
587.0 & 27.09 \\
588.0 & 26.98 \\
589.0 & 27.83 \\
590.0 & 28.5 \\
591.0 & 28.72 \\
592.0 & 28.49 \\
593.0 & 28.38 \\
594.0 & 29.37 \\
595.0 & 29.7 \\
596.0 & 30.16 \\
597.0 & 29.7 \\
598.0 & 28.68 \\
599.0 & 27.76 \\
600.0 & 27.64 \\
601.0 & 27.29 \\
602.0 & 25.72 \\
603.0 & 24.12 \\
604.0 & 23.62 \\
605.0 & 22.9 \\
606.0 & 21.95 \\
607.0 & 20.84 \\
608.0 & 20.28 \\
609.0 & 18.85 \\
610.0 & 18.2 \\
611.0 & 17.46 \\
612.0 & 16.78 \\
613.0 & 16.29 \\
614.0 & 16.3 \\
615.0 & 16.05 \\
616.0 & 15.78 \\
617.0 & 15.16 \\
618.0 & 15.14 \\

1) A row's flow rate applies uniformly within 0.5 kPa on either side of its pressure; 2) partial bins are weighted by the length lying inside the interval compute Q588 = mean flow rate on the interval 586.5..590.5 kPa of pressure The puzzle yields 27.6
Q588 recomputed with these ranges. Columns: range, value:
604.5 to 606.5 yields 22.4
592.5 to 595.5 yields 29.2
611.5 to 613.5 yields 16.5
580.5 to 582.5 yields 23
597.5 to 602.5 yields 27.4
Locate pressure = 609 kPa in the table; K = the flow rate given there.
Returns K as 18.85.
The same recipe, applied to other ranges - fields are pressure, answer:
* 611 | 17.46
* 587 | 27.09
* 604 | 23.62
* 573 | 23.62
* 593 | 28.38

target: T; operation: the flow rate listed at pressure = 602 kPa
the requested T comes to 25.72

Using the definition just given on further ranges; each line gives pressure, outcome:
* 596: 30.16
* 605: 22.9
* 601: 27.29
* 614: 16.3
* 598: 28.68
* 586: 25.79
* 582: 23.54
